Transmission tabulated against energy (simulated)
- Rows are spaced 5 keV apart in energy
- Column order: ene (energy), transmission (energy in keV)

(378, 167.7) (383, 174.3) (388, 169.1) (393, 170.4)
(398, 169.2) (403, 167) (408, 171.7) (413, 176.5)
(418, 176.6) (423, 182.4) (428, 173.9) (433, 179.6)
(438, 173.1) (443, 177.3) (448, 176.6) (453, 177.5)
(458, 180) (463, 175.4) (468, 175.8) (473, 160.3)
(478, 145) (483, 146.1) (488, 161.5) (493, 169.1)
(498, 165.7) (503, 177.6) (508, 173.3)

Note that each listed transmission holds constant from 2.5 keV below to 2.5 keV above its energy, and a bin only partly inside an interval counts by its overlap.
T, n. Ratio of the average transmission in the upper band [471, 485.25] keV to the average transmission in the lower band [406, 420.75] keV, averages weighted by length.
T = 0.86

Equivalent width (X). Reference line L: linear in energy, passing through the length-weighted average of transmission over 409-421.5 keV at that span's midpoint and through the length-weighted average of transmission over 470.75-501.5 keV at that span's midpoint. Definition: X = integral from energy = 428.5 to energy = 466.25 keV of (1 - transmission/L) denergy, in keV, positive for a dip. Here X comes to -1.9 keV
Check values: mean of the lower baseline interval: 176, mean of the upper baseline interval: 159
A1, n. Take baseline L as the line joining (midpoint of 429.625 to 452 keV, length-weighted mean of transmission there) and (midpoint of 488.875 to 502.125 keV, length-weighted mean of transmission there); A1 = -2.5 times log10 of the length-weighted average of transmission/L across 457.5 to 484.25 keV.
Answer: 0.06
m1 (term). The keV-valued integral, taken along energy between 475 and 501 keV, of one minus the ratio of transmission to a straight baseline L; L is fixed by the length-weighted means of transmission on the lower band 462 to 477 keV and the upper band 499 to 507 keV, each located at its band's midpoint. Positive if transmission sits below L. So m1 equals 2.1 keV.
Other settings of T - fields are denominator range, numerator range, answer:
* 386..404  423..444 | 1.04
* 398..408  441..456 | 1.05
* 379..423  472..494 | 0.90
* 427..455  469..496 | 0.89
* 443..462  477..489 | 0.85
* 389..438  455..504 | 0.95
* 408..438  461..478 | 0.94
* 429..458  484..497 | 0.92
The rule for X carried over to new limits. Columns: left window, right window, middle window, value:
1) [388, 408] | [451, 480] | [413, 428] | -0.78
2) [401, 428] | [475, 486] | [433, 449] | -1.23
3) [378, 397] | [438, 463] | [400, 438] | -0.27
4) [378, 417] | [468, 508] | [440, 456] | -1.04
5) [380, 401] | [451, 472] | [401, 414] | 0.04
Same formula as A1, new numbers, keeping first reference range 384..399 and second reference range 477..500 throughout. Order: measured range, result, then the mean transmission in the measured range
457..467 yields -0.10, 177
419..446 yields -0.08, 177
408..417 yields -0.05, 175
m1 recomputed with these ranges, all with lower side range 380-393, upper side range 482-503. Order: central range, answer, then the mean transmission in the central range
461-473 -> -0.50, 172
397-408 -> 0.09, 169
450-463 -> -0.92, 178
